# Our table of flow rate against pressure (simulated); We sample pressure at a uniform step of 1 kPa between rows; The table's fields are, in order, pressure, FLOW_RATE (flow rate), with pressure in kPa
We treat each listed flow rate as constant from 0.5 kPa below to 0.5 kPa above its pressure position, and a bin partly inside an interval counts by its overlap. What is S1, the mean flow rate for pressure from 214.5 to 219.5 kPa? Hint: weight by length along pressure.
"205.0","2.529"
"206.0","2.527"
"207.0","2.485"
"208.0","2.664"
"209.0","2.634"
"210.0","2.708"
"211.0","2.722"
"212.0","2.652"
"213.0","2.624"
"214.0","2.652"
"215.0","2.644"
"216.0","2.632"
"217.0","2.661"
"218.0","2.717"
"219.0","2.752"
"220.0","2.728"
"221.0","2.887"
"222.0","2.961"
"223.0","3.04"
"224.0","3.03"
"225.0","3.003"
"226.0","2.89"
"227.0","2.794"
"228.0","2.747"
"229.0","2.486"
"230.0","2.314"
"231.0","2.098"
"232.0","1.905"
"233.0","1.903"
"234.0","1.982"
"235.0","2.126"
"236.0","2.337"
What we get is 2.68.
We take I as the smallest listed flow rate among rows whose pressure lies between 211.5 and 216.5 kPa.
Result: 2.624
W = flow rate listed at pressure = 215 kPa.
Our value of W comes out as 2.644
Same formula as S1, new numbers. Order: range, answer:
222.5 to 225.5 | 3.02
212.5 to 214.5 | 2.64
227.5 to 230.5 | 2.52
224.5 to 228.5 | 2.86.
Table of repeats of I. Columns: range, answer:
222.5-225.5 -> 3.003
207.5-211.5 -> 2.634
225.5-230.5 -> 2.314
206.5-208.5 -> 2.485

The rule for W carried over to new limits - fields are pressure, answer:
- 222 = 2.961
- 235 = 2.126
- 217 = 2.661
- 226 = 2.89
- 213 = 2.624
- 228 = 2.747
